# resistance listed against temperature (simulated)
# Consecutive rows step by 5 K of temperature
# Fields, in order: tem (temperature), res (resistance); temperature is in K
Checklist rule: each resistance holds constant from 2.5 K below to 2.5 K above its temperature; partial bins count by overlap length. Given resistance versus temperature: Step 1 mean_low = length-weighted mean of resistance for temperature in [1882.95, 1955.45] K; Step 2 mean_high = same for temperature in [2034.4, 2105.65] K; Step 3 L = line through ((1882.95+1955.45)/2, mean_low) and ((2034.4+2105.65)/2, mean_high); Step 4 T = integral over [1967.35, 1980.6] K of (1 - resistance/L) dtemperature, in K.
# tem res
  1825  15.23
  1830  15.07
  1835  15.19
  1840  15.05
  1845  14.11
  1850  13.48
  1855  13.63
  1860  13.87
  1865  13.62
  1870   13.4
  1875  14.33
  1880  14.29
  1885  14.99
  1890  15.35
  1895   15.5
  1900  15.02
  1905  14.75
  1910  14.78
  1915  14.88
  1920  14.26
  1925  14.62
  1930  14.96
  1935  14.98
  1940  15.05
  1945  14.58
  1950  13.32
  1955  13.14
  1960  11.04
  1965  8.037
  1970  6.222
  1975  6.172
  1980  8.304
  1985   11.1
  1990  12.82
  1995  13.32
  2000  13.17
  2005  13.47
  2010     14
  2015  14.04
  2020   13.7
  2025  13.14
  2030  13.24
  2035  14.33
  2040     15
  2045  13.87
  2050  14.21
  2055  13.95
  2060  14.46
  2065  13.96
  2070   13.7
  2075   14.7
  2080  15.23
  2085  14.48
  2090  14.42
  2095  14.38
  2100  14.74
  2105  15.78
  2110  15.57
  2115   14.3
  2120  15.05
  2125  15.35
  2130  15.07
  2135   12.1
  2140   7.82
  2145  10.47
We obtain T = 7.2 K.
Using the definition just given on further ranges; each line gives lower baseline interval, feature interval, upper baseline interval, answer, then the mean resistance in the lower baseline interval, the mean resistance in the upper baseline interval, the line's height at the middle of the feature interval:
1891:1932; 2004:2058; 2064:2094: 2.36 K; 14.9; 14.4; 14.6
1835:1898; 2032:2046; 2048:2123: 0.13 K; 14.3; 14.6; 14.5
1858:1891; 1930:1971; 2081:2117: 5.64 K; 14.2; 14.8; 14.4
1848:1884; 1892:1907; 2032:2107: -1.24 K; 13.9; 14.5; 14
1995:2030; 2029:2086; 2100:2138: -1.10 K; 13.5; 14.7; 14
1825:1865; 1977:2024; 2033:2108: 6.00 K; 14.4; 14.5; 14.4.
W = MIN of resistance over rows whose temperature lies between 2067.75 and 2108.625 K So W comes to 13.7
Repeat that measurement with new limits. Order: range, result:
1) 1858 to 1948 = 13.4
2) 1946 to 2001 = 6.172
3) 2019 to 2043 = 13.14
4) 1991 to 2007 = 13.17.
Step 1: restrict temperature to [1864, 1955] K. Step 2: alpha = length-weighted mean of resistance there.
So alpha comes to 14.6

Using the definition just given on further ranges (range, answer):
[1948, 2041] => 11.9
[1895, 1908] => 15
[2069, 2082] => 14.6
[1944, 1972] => 11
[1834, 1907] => 14.4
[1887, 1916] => 15.1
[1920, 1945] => 14.8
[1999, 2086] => 14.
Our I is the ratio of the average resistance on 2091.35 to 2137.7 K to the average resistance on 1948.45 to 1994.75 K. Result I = 1.5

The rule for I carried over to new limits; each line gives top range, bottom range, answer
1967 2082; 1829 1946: 0.88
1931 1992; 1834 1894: 0.79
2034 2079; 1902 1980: 1.13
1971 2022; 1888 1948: 0.79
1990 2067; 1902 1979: 1.09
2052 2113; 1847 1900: 1.02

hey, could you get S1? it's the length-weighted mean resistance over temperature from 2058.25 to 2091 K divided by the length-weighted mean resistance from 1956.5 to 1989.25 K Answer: 1.63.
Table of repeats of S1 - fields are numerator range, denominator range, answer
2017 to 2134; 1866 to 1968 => 1.03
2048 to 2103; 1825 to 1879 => 1.01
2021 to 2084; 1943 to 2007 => 1.28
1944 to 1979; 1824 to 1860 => 0.70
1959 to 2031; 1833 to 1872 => 0.81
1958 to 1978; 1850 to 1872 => 0.57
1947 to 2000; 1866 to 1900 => 0.72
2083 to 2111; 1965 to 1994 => 1.64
